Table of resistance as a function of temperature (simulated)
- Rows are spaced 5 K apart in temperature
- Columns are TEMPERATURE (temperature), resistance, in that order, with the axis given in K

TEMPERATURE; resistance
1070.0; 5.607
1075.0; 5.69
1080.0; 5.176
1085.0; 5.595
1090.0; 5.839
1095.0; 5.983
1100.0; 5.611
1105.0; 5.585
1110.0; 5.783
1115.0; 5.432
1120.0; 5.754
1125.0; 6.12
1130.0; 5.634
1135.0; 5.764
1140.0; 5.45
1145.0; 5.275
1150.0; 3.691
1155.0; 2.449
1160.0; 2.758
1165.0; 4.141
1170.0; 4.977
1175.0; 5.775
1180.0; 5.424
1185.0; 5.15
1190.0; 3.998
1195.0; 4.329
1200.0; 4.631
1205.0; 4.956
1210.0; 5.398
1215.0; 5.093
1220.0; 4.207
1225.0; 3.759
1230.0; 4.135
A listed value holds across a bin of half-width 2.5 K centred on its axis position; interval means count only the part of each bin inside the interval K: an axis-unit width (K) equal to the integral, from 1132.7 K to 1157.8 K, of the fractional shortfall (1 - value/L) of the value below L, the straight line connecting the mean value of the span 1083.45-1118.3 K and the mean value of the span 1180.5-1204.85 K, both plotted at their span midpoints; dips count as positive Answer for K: 3.43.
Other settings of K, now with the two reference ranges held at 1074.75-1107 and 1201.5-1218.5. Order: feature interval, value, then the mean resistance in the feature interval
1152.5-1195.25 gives 7.3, 4.33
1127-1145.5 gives -0.5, 5.57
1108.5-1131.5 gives -1.1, 5.75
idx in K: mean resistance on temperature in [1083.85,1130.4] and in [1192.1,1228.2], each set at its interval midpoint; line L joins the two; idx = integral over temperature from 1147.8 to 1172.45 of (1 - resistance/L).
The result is 7.4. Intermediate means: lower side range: 5.74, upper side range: 4.61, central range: 3.6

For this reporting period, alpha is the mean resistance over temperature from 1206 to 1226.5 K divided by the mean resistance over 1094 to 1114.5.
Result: 0.82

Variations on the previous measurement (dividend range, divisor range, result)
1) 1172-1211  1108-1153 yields 0.92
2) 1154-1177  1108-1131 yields 0.71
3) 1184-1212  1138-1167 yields 1.20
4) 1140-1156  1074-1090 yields 0.76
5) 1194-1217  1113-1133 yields 0.86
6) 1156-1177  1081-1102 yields 0.74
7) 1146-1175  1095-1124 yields 0.68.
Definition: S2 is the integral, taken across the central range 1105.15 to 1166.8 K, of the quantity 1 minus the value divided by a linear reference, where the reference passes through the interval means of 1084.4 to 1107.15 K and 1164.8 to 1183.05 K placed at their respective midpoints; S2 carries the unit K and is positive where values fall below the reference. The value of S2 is 6.64 K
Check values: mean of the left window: 5.74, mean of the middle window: 4.89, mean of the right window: 5.2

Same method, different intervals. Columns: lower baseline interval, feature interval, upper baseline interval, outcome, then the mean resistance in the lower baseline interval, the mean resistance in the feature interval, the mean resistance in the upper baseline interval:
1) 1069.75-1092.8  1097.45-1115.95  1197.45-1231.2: -0.8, 5.58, 5.62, 4.61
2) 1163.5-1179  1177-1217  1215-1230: -2.3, 5.06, 4.88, 4.19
